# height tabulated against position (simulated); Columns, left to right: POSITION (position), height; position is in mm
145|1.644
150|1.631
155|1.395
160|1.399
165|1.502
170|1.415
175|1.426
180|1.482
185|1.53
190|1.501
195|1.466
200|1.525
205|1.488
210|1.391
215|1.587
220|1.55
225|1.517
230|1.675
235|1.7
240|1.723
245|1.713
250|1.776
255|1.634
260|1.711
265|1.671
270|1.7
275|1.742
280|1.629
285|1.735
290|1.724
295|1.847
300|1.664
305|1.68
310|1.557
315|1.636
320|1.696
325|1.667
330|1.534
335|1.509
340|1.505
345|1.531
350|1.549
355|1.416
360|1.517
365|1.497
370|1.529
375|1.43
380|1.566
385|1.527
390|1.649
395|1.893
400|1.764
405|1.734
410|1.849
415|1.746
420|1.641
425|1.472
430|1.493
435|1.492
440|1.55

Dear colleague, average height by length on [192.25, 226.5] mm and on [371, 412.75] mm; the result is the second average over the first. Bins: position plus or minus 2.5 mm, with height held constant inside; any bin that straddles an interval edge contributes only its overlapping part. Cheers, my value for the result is 1.1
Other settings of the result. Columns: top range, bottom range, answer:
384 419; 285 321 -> 1.03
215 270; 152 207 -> 1.13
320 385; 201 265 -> 0.94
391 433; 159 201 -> 1.15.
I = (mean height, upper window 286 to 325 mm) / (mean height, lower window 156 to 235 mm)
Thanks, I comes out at 1.1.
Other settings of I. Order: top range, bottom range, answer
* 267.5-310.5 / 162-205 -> 1.15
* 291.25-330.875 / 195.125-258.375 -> 1.04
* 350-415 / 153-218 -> 1.10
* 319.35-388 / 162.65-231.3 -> 1.02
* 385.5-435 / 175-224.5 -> 1.12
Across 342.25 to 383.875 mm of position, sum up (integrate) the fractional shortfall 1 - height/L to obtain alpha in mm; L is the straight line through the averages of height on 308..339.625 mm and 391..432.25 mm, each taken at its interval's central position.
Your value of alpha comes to 3.4 mm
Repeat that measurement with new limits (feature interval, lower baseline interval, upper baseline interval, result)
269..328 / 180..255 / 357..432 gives -3.3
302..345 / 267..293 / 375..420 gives 2.7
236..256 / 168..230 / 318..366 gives -2.7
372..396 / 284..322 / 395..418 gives 2.3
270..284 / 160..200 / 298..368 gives -1.5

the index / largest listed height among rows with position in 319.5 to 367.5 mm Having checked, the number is 1.696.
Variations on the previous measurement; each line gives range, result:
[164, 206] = 1.53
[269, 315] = 1.847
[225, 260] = 1.776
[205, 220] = 1.587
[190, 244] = 1.723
